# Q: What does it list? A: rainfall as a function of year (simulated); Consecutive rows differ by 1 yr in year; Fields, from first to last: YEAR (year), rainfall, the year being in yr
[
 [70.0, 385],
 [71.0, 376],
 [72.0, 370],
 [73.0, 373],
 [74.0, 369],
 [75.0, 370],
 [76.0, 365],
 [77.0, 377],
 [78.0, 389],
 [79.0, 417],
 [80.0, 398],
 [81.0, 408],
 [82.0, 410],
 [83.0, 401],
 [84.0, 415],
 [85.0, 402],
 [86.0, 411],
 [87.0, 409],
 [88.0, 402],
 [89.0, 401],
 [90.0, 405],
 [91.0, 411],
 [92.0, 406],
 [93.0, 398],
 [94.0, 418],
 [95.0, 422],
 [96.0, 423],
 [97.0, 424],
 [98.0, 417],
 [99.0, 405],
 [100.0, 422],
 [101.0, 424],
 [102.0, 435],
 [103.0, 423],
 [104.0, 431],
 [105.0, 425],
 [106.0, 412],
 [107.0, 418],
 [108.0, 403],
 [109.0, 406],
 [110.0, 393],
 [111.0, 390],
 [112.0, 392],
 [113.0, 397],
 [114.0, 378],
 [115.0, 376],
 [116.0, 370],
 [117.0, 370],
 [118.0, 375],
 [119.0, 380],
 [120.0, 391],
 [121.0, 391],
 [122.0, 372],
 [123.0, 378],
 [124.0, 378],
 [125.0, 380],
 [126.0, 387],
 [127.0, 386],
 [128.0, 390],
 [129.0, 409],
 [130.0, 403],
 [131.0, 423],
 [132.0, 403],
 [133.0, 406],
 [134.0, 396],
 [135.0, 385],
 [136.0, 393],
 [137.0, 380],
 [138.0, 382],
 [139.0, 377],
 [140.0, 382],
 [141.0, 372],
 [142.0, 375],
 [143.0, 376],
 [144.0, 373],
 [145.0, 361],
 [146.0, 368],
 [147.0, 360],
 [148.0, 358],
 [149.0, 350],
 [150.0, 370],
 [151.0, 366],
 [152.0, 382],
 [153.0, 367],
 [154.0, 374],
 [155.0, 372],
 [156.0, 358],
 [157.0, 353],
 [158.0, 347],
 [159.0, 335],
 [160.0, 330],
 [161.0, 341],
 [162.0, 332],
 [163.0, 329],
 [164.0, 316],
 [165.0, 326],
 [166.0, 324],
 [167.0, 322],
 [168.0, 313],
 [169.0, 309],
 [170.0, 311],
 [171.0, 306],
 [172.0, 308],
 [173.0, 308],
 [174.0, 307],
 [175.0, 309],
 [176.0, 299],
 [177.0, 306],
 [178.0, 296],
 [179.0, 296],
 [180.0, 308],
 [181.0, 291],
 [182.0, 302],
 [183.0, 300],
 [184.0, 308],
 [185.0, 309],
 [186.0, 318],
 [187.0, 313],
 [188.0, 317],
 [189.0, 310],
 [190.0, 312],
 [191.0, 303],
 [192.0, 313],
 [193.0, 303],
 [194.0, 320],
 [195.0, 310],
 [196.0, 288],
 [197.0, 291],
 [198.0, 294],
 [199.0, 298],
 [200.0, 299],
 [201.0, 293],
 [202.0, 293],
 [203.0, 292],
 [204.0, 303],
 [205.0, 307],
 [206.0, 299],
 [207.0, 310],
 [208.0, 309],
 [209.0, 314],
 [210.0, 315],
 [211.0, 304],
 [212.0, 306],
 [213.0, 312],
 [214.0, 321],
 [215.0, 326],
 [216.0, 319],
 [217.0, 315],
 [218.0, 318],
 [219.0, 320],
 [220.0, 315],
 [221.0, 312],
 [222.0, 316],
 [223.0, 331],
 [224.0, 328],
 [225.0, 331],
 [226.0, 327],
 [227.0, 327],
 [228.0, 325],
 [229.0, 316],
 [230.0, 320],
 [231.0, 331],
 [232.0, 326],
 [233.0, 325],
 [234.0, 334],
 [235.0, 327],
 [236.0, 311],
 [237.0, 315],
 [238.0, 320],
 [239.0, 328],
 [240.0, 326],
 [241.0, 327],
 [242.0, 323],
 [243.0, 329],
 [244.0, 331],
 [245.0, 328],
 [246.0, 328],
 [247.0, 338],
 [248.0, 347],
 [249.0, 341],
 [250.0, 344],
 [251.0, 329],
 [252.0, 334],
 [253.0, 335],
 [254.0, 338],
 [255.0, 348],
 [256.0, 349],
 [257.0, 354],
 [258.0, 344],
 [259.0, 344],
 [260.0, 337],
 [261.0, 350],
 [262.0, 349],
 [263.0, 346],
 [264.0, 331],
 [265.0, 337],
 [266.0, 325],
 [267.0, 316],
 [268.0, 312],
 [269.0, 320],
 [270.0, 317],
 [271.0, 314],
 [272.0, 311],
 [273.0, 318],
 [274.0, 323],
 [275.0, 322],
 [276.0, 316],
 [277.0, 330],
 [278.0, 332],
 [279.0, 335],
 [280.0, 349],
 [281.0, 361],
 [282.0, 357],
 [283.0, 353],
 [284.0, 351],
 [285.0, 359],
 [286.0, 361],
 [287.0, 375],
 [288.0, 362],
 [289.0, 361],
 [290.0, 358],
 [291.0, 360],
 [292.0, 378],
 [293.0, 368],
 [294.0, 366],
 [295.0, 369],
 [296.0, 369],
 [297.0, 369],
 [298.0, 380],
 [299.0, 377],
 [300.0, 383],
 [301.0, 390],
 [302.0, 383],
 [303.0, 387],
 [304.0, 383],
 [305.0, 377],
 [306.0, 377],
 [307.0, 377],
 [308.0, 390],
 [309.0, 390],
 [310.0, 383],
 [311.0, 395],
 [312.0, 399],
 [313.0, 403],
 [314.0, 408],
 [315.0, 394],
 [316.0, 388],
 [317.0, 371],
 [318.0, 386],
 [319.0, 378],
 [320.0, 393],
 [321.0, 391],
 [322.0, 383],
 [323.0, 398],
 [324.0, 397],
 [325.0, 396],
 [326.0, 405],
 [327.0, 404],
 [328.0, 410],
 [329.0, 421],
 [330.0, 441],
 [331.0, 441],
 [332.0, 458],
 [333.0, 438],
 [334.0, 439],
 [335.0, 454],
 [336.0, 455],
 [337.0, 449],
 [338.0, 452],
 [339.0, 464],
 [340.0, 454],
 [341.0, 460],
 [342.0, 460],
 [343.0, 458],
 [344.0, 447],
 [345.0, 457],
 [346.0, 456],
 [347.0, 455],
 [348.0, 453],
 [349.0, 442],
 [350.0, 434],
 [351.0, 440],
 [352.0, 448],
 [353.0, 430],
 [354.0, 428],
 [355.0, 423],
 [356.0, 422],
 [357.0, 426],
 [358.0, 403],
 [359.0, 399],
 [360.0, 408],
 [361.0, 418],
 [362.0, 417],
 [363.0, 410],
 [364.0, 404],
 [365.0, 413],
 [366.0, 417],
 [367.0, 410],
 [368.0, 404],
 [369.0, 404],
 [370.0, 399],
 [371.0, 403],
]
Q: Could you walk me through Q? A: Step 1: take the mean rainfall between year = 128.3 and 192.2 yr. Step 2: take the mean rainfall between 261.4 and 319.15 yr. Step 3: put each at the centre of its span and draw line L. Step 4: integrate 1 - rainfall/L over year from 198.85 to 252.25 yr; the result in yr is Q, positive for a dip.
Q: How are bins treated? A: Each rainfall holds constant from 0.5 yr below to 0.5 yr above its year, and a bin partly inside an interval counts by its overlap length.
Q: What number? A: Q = 4.8 yr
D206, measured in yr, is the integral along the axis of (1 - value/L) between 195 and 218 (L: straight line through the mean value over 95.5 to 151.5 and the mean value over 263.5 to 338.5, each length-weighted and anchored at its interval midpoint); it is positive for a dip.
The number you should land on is 4.7 yr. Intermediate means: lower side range 391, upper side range 376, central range 305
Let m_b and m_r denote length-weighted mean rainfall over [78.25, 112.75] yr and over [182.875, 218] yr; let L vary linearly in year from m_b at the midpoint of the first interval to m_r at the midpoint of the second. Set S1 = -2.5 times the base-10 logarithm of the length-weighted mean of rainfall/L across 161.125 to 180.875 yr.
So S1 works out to 0.08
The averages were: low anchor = 411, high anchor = 307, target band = 312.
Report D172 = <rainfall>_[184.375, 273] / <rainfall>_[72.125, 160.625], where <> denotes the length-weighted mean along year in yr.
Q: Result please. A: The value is 0.82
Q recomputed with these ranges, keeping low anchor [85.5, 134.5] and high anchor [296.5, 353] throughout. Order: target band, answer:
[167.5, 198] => 7.5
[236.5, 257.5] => 3.9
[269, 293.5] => 4.0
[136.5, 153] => 1.3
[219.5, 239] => 4.1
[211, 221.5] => 2.4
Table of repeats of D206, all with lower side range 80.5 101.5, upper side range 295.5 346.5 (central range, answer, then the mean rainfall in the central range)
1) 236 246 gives 2.1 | 325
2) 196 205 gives 2.5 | 296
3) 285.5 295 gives 1.0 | 366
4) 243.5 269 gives 4.6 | 337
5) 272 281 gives 1.8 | 329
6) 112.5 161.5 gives 4.2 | 376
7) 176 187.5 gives 3.0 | 304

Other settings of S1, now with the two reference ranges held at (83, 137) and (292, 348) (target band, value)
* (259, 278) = 0.24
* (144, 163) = 0.13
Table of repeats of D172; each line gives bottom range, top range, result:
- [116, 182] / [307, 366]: 1.18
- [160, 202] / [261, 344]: 1.23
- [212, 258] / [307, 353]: 1.29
